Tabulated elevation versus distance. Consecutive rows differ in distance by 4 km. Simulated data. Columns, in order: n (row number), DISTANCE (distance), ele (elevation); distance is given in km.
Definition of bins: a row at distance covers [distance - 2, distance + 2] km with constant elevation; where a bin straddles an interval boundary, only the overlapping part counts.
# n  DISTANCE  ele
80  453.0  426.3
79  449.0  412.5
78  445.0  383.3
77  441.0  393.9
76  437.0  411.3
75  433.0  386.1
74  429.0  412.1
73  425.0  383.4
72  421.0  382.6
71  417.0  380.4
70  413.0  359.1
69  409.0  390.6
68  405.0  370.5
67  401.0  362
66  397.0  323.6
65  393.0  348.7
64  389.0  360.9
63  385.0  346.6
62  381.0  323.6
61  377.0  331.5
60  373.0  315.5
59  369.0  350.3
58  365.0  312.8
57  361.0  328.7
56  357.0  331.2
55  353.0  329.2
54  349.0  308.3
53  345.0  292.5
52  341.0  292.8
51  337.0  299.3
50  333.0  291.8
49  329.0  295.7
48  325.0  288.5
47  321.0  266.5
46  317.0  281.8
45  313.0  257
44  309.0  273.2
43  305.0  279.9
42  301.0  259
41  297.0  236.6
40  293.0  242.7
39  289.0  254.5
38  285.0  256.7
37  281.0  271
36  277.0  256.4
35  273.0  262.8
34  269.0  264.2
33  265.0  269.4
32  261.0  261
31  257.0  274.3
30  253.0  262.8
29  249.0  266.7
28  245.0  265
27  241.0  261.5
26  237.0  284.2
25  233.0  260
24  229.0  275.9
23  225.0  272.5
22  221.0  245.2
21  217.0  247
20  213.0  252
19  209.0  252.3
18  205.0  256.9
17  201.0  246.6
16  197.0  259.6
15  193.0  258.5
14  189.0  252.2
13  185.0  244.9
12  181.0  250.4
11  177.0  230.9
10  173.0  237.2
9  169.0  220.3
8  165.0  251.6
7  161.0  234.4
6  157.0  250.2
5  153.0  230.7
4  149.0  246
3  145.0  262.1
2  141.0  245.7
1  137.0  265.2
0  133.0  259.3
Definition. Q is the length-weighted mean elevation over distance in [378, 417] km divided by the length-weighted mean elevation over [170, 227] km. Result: 1.4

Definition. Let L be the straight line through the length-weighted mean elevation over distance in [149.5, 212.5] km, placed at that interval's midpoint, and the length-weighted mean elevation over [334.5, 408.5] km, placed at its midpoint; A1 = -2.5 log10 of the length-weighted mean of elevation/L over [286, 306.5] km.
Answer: 0.17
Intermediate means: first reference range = 245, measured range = 254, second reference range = 330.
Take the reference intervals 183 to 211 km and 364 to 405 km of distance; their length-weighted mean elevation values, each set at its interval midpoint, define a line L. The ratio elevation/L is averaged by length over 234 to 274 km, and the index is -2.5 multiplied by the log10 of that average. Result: 0.05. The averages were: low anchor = 253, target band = 267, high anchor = 340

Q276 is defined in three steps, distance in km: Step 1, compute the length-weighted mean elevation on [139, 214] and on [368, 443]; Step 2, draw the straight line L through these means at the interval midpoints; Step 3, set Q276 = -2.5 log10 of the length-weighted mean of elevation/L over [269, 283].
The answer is 0.13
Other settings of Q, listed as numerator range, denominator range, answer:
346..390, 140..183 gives 1.36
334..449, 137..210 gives 1.42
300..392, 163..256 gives 1.20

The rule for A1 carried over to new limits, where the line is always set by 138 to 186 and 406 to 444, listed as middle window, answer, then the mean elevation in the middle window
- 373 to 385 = 0.11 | 329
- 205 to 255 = 0.07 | 262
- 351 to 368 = 0.08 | 327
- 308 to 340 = 0.18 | 282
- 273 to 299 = 0.22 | 254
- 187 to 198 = 0.01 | 257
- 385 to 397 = 0.06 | 348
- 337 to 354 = 0.14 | 304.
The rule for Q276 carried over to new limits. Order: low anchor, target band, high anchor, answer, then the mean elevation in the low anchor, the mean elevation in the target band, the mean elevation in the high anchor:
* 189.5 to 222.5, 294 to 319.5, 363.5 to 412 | 0.15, 252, 264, 345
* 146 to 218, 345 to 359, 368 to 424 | 0.04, 246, 319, 354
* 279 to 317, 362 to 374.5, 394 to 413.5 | 0.00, 260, 327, 361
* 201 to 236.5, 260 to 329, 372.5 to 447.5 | 0.14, 258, 265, 368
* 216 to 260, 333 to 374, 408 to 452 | 0.09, 265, 315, 391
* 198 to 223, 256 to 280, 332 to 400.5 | 0.05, 250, 265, 324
